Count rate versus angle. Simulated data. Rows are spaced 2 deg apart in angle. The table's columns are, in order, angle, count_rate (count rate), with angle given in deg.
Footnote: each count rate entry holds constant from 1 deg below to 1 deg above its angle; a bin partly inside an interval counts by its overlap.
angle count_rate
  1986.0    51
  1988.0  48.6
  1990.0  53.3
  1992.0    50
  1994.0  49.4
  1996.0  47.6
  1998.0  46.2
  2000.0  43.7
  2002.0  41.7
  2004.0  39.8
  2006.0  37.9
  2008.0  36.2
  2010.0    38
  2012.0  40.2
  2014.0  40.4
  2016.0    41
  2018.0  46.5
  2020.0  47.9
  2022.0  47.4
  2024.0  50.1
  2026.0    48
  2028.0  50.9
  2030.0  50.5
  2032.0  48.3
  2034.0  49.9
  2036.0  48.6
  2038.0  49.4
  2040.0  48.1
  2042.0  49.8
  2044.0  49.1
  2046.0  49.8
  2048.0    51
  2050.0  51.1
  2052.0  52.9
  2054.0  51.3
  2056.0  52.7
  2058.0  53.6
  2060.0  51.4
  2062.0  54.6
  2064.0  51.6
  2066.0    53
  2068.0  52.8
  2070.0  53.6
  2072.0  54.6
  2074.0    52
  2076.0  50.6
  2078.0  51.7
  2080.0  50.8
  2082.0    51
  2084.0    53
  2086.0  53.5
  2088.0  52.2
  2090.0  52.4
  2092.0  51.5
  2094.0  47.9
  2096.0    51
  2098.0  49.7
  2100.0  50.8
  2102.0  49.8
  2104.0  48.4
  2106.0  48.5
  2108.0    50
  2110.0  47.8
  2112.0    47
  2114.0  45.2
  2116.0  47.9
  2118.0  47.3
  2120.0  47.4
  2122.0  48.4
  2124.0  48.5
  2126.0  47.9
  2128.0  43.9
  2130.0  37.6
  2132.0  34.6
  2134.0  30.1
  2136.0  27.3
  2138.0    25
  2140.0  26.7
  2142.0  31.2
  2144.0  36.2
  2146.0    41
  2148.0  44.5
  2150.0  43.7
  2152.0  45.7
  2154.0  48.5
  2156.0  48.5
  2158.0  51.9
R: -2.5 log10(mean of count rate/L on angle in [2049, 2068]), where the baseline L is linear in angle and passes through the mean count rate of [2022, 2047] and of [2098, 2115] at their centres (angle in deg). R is -0.074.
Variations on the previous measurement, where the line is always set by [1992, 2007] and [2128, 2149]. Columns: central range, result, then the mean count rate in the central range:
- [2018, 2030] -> -0.15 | 48.8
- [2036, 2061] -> -0.24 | 50.8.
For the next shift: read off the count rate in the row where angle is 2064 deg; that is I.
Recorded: 51.6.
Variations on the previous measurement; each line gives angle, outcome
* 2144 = 36.2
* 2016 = 41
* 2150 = 43.7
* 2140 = 26.7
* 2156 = 48.5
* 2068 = 52.8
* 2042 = 49.8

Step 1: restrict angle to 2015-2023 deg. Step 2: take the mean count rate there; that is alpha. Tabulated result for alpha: 45.7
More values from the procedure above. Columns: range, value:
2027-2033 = 49.9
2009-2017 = 39.9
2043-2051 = 50.2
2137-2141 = 25.9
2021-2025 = 48.8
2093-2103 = 49.8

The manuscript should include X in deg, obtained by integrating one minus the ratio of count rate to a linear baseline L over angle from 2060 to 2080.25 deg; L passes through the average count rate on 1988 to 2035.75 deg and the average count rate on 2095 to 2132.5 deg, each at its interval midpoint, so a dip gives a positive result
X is -2.7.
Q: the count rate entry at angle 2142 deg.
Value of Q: 31.2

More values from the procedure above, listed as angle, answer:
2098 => 49.7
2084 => 53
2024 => 50.1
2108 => 50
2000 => 43.7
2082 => 51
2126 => 47.9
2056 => 52.7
